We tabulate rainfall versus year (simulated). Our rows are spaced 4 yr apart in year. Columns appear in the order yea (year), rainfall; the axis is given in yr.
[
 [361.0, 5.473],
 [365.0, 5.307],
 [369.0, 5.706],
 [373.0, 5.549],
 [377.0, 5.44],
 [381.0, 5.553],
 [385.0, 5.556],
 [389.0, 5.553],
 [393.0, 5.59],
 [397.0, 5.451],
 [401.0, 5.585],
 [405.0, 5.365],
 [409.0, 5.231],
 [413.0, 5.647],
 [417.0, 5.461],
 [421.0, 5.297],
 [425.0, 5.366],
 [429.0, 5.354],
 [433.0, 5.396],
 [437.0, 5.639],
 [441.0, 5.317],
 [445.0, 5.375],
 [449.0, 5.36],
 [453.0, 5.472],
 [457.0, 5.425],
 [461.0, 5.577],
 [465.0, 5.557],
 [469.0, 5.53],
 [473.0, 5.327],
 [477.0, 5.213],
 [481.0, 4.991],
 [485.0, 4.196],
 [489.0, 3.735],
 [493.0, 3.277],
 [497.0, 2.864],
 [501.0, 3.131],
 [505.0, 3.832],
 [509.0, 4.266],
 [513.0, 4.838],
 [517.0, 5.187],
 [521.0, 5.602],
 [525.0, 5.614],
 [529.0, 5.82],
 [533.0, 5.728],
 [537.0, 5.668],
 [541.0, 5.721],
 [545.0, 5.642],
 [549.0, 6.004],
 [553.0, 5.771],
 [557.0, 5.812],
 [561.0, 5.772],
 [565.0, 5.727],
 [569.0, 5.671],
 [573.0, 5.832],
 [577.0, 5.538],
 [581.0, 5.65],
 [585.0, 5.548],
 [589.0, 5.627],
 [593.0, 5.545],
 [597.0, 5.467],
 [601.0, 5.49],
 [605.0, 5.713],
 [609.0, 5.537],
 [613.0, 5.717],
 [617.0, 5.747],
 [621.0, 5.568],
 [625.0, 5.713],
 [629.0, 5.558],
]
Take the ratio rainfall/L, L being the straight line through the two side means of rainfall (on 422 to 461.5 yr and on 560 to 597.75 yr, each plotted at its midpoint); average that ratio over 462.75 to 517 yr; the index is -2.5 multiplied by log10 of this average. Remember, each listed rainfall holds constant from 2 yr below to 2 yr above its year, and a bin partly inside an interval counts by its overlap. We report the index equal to 0.24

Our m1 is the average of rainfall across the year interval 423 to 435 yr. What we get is 5.37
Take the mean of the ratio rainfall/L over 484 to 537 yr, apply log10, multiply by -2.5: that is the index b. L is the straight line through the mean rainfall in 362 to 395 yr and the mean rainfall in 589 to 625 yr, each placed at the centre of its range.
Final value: 0.23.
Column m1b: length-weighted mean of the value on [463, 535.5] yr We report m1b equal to 4.71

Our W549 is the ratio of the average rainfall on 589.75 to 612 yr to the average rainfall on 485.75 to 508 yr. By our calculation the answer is 1.6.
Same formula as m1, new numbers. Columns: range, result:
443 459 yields 5.41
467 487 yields 5.05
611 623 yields 5.68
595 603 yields 5.48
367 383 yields 5.56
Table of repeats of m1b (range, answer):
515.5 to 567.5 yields 5.7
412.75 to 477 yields 5.43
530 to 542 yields 5.71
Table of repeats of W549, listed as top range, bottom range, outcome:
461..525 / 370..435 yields 0.84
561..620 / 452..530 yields 1.19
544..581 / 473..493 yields 1.28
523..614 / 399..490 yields 1.07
